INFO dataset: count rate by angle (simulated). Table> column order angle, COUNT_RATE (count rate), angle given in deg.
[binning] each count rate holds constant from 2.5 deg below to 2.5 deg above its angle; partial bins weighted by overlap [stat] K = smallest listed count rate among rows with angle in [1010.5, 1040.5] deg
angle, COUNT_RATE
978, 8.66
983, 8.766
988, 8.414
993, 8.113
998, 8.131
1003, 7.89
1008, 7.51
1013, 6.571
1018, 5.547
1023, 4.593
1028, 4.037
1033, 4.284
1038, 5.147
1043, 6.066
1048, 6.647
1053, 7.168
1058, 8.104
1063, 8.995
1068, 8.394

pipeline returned 4.037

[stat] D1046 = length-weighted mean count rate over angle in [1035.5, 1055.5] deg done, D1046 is 6.26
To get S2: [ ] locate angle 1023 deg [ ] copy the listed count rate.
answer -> 4.593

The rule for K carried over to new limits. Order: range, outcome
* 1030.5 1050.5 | 4.284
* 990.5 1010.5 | 7.51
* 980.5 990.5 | 8.414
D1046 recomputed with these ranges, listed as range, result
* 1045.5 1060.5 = 7.31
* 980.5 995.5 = 8.43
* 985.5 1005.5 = 8.14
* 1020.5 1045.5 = 4.83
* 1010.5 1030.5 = 5.19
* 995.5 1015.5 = 7.53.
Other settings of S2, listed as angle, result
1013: 6.571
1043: 6.066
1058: 8.104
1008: 7.51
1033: 4.284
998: 8.131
